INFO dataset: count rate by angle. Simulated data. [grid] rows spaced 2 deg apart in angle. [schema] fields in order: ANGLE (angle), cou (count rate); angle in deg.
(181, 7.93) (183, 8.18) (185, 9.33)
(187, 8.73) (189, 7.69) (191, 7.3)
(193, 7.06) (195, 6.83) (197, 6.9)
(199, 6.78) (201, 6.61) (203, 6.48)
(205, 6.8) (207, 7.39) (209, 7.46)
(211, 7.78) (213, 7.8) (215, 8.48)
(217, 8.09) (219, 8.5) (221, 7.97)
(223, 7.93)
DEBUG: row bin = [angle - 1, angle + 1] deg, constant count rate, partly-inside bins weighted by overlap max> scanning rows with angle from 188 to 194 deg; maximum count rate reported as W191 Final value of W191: 7.69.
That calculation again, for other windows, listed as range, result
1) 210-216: 8.48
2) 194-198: 6.9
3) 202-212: 7.78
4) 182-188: 9.33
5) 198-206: 6.8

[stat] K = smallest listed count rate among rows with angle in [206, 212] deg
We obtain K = 7.39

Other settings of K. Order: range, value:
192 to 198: 6.83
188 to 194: 7.06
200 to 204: 6.48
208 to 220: 7.46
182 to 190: 7.69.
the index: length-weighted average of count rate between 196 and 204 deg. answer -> 6.69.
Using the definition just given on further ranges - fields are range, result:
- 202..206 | 6.64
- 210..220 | 8.13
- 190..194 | 7.18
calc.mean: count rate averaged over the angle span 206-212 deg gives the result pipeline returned 7.54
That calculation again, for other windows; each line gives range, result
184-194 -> 8.02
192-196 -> 6.95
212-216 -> 8.14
